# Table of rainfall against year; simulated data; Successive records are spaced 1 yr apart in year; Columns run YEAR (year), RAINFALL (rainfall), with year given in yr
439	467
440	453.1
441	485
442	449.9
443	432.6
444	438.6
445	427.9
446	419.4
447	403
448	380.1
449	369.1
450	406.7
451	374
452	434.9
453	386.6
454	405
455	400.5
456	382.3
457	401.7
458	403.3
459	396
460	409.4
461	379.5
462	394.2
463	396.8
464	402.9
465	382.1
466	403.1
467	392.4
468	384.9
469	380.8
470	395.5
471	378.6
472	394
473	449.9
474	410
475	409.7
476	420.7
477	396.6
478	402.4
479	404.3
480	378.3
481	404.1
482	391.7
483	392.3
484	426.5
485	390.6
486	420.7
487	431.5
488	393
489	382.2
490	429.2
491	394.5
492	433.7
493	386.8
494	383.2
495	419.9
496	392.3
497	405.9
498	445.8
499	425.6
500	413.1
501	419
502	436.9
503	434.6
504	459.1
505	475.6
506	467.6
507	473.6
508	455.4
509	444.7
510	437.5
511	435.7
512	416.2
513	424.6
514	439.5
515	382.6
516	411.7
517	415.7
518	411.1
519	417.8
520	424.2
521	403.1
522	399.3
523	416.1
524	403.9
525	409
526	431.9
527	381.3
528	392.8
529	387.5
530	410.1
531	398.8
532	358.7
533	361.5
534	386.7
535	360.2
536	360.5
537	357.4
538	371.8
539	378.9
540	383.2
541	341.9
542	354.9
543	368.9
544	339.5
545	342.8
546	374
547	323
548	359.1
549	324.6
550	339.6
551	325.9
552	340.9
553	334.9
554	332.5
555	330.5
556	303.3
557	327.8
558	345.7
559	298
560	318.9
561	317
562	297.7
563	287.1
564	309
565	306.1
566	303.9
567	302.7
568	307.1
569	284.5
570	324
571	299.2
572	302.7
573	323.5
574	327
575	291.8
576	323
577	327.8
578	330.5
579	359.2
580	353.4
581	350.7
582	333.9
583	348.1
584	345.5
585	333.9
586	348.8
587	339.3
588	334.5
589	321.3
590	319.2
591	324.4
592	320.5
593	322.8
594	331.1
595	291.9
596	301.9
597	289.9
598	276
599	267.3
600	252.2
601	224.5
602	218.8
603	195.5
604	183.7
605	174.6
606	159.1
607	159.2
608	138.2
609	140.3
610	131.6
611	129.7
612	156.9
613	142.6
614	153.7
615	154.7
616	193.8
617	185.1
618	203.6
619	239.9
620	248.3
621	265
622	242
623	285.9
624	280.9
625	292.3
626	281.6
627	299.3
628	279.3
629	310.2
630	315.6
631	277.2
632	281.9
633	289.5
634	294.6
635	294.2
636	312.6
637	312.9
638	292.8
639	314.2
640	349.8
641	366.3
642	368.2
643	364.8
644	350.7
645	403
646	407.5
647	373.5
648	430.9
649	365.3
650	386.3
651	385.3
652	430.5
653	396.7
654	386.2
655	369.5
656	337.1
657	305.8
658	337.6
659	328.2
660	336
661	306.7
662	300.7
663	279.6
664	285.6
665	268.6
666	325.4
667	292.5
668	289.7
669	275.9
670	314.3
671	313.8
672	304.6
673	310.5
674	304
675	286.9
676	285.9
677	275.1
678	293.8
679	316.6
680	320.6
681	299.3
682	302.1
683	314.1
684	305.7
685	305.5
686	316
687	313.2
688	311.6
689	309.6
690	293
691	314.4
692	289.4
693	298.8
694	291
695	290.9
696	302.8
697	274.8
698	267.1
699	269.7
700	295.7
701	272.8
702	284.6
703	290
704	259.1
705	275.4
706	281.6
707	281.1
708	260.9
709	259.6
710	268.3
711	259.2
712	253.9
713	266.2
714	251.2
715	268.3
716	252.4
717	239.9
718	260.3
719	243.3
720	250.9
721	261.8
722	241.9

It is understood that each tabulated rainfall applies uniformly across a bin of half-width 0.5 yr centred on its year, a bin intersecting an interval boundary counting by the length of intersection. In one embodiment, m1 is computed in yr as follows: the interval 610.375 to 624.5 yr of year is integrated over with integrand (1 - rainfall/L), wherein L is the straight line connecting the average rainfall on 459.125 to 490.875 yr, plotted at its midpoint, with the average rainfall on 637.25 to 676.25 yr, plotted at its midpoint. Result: 5.9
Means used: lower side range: 401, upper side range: 337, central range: 205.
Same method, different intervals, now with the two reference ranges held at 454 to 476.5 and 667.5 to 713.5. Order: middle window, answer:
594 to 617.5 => 9.4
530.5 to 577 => 3.0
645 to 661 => -3.2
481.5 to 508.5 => -2.6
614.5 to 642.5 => 3.5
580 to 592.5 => 0.2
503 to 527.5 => -3.4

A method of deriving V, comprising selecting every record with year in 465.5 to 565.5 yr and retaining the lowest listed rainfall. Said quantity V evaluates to 287.1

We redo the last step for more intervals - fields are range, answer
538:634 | 129.7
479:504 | 378.3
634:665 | 268.6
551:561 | 298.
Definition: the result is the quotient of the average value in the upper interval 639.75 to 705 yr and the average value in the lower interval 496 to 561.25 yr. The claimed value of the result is 0.82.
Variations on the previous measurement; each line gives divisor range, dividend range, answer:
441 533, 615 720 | 0.73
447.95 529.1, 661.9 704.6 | 0.72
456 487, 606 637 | 0.58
